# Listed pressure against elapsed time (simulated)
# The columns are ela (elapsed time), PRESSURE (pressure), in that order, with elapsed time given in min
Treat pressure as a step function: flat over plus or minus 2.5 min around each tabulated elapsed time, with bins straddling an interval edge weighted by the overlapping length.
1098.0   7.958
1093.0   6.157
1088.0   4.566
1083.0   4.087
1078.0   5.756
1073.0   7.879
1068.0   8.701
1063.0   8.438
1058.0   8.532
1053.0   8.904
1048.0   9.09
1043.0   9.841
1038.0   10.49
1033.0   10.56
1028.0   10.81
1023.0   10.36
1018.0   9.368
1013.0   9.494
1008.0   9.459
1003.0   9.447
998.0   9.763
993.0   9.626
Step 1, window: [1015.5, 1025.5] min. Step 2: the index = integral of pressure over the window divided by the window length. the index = 9.86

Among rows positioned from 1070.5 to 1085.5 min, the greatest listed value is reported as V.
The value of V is 7.879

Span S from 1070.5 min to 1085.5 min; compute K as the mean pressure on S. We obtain 5.91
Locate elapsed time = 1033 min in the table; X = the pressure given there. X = 10.56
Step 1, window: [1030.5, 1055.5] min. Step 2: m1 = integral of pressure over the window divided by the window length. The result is 9.78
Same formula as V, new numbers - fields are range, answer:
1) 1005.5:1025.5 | 10.36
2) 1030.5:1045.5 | 10.56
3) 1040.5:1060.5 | 9.841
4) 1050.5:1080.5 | 8.904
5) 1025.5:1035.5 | 10.81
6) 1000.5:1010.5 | 9.459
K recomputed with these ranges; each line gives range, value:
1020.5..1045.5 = 10.4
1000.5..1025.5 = 9.63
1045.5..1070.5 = 8.73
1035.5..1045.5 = 10.2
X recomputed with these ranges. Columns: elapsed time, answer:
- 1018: 9.368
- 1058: 8.532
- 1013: 9.494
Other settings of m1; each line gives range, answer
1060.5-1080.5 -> 7.69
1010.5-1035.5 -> 10.1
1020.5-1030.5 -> 10.6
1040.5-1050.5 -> 9.47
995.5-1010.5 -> 9.56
